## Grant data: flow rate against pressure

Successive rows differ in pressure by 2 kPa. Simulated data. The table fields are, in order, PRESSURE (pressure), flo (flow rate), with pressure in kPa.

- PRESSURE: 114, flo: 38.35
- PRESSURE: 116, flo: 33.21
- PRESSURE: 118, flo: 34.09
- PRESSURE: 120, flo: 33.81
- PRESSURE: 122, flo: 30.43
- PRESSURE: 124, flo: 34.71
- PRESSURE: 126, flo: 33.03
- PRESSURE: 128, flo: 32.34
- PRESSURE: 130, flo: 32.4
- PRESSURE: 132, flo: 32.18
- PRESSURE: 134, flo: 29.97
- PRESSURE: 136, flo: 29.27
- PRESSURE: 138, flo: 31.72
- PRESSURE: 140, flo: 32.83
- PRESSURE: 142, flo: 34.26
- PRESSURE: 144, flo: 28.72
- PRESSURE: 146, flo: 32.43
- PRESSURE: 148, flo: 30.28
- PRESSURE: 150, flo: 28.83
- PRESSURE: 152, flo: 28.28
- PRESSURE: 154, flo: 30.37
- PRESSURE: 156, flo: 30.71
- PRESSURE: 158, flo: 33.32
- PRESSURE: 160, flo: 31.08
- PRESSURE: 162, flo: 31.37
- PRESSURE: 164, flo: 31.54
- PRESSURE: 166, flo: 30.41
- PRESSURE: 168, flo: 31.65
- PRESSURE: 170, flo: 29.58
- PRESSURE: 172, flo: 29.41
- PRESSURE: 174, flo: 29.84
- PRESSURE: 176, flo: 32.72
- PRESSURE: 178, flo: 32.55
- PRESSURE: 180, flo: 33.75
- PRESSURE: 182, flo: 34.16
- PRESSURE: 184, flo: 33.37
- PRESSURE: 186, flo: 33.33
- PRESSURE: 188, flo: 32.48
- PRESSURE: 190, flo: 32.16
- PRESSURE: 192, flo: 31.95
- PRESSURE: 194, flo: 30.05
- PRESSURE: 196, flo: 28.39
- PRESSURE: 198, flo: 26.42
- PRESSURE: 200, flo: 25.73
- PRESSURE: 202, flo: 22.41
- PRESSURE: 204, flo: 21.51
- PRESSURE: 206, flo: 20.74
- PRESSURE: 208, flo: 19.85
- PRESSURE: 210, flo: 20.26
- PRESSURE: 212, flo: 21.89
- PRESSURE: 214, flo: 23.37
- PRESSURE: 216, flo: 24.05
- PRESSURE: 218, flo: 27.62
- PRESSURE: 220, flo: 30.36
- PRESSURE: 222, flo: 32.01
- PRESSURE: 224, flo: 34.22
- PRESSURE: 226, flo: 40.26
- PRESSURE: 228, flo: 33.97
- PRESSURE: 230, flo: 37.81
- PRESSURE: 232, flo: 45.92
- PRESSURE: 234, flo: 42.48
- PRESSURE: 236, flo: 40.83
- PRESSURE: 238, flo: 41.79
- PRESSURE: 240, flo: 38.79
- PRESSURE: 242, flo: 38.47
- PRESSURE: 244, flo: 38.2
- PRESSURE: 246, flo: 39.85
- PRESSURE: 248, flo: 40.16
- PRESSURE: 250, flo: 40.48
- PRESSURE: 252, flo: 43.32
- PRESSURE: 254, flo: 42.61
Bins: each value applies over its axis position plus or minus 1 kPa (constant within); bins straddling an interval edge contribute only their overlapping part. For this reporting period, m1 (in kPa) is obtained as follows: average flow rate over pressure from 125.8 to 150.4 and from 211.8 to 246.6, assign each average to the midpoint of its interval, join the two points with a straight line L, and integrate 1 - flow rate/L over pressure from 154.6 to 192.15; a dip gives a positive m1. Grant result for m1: 1.25 kPa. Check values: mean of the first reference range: 31.4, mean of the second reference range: 35.4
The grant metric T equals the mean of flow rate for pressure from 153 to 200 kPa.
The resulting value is 31.2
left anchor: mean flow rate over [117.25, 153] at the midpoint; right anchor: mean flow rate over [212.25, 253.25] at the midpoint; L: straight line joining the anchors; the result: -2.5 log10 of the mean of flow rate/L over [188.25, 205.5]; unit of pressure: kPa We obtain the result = 0.26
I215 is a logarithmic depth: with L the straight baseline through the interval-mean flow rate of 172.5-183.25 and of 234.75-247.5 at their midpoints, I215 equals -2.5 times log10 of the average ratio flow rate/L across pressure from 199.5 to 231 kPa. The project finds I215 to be 0.33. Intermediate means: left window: 32.5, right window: 39.7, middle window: 27.3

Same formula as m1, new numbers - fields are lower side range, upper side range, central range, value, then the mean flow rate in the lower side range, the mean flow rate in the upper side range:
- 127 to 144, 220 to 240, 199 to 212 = 5.3 kPa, 31.7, 38.4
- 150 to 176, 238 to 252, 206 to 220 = 5.0 kPa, 30.6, 39.8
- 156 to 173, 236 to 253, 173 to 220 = 9.0 kPa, 31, 40.2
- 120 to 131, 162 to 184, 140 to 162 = 0.8 kPa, 32.7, 31.6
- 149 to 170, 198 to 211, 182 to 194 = -3.5 kPa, 30.7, 22.1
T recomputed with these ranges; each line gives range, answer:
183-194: 32.4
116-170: 31.5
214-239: 35.4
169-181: 31.3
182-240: 30.7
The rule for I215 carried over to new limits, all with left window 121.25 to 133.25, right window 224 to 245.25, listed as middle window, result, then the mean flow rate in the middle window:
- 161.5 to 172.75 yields 0.15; 30.7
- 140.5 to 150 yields 0.08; 31.2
